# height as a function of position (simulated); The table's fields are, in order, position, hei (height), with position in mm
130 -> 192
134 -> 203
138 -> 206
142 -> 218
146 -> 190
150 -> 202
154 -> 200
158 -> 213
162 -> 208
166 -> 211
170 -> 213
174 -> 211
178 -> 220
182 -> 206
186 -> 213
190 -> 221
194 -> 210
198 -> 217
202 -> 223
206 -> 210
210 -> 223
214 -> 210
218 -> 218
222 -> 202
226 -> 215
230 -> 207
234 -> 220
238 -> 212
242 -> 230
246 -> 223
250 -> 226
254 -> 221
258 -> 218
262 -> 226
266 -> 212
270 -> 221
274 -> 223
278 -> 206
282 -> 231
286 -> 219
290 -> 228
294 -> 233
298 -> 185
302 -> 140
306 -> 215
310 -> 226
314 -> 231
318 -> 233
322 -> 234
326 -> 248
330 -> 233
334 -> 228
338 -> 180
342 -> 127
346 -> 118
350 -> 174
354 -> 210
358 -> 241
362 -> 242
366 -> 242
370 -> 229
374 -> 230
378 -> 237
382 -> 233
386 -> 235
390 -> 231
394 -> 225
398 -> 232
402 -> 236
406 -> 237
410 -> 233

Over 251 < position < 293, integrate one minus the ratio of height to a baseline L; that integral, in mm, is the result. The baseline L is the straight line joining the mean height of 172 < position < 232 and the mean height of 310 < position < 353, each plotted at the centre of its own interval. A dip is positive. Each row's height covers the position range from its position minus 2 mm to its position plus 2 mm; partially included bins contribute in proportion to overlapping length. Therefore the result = -2.7 mm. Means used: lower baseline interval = 214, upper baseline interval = 202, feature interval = 221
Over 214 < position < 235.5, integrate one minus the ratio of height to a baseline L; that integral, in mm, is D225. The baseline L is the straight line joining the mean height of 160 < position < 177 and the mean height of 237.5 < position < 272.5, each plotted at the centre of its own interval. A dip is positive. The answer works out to 0.6 mm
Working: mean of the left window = 211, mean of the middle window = 212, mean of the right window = 221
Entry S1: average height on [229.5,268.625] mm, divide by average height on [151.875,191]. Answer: 1.0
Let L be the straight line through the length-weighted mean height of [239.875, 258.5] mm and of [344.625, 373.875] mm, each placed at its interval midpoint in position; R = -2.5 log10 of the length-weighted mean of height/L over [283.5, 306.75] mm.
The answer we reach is 0.08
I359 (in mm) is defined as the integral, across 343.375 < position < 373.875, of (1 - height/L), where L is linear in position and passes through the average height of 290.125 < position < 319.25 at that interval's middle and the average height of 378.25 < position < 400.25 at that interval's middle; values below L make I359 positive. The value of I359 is 2.23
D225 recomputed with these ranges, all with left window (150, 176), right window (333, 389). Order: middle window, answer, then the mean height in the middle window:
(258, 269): -0.5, 219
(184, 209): -0.9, 216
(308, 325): -1.9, 232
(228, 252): -1.2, 220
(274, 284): -0.5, 219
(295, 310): 1.4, 190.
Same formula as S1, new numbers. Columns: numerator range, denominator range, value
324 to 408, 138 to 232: 1.03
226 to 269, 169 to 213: 1.02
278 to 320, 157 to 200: 1.00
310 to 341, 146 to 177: 1.08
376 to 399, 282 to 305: 1.14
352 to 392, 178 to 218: 1.08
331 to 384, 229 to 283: 0.94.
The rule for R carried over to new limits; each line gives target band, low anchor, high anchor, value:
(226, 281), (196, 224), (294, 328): -0.02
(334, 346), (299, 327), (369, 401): 0.35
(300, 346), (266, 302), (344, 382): 0.05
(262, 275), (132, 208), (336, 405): -0.04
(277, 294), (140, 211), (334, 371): -0.11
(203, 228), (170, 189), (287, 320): 0.00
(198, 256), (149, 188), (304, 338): 0.00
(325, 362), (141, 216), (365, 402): 0.16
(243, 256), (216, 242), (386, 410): -0.04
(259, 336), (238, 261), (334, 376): -0.04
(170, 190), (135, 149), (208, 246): -0.02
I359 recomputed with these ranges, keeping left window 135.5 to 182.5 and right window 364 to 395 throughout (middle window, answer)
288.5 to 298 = 0.1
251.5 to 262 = -0.1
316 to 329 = -0.6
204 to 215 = 0.0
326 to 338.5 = 0.2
